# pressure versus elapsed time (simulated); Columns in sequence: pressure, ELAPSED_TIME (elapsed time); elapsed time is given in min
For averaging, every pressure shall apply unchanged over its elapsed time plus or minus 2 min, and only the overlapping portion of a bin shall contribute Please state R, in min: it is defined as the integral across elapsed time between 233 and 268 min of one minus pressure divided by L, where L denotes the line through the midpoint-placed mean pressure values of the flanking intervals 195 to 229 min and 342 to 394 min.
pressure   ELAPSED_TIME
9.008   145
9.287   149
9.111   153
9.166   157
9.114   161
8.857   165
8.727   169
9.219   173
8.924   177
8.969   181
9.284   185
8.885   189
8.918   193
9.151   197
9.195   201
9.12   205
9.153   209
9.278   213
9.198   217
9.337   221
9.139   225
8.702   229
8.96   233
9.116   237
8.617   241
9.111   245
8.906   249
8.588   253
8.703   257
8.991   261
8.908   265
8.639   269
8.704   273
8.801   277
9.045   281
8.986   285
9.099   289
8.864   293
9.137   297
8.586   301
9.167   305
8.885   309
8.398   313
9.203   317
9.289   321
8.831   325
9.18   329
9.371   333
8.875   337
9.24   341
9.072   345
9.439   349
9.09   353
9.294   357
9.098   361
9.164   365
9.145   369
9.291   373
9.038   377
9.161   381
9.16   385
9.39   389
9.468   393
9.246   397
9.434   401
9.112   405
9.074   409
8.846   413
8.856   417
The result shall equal 1.2 min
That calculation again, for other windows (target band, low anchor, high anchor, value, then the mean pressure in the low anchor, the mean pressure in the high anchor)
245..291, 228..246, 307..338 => 0.4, 8.9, 9.01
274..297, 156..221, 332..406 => 0.5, 9.08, 9.21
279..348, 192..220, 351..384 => 1.1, 9.16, 9.16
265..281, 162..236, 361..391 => 0.6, 9.06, 9.19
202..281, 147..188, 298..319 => 0.0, 9.06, 8.86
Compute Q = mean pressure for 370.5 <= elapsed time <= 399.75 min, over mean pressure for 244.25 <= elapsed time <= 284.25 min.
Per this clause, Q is 1.05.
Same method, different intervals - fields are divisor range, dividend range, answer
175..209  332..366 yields 1.01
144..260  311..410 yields 1.02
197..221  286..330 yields 0.97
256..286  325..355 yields 1.04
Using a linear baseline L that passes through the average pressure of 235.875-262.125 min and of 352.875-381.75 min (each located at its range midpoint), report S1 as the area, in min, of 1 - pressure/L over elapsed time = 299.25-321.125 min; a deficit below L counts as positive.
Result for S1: 0.3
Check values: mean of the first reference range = 8.85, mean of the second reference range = 9.16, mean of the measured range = 8.89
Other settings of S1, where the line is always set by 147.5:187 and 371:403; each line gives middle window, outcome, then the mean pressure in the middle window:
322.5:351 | 0.2 min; 9.15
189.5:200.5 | 0.1 min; 9.04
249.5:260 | 0.5 min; 8.72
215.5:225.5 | -0.1 min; 9.24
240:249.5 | 0.2 min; 8.9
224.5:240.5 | 0.3 min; 8.93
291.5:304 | 0.4 min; 8.89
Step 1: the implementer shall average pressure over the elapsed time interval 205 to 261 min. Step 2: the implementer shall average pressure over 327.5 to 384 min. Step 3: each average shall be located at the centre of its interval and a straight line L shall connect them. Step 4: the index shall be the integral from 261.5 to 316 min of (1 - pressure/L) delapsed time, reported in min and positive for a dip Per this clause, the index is 1.21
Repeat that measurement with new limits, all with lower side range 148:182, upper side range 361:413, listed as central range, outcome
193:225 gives -0.40 min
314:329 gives 0.14 min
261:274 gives 0.46 min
